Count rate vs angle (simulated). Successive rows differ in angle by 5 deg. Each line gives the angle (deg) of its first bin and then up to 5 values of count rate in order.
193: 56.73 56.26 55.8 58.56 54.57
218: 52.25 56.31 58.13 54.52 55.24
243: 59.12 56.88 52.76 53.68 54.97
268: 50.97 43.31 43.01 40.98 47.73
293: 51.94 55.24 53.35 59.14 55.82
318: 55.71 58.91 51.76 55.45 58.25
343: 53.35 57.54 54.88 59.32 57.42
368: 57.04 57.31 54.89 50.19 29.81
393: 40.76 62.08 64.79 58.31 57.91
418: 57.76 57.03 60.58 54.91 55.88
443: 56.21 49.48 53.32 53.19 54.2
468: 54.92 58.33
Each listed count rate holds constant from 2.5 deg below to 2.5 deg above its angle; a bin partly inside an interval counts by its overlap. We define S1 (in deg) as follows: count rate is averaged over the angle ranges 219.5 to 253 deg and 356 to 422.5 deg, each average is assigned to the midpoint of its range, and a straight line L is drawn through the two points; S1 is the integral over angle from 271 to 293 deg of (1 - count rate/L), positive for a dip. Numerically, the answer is 4.4 deg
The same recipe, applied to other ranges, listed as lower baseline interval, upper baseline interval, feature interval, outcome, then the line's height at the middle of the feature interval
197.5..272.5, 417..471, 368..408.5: 2.1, 55.1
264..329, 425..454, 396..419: -2.5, 54.4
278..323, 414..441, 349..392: 2.0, 55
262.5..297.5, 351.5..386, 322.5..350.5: -1.6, 52.6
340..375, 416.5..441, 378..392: 3.5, 56.9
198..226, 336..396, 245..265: 0.0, 54.8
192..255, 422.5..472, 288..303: 0.8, 55.6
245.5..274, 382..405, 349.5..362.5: -1.8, 50.1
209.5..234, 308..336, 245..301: 5.4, 55.6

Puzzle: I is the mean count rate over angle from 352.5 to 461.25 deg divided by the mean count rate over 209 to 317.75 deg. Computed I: 1.03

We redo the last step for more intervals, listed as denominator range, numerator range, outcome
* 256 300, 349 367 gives 1.17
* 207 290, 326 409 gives 1.03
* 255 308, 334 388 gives 1.10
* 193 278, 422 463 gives 1.01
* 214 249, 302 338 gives 1.00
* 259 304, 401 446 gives 1.18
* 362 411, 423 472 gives 1.03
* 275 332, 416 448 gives 1.08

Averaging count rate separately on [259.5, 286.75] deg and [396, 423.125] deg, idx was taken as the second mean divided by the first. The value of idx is 1.3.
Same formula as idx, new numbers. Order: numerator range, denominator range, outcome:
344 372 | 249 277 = 1.12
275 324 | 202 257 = 0.93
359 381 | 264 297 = 1.20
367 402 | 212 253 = 0.91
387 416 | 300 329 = 0.96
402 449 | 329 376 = 1.01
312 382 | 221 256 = 1.00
